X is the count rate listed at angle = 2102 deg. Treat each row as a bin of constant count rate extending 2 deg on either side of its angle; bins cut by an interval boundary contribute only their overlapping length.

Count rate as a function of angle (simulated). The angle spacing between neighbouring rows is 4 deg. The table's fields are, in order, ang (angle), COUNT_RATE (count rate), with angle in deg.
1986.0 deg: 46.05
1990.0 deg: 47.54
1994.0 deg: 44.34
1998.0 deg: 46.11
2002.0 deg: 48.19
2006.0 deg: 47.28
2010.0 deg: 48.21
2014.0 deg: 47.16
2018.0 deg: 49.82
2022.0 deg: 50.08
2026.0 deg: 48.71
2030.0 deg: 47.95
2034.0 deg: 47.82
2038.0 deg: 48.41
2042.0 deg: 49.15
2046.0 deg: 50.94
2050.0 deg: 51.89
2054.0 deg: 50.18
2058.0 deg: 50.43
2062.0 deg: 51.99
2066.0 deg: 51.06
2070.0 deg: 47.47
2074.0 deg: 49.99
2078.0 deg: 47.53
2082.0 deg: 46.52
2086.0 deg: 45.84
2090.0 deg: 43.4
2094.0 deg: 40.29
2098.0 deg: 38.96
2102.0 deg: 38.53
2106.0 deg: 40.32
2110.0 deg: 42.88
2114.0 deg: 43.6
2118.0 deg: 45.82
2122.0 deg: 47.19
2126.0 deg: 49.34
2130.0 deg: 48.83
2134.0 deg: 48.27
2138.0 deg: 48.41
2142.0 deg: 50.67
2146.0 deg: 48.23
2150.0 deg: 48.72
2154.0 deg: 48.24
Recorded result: 38.53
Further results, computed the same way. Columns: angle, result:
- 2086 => 45.84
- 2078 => 47.53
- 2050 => 51.89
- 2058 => 50.43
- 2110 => 42.88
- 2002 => 48.19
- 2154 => 48.24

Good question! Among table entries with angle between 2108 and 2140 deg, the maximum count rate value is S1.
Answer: 49.34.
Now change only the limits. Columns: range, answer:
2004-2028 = 50.08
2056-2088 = 51.99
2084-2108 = 45.84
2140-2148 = 50.67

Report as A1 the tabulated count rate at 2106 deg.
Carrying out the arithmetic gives 40.32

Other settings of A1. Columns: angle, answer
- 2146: 48.23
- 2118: 45.82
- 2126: 49.34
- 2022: 50.08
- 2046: 50.94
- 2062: 51.99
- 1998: 46.11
